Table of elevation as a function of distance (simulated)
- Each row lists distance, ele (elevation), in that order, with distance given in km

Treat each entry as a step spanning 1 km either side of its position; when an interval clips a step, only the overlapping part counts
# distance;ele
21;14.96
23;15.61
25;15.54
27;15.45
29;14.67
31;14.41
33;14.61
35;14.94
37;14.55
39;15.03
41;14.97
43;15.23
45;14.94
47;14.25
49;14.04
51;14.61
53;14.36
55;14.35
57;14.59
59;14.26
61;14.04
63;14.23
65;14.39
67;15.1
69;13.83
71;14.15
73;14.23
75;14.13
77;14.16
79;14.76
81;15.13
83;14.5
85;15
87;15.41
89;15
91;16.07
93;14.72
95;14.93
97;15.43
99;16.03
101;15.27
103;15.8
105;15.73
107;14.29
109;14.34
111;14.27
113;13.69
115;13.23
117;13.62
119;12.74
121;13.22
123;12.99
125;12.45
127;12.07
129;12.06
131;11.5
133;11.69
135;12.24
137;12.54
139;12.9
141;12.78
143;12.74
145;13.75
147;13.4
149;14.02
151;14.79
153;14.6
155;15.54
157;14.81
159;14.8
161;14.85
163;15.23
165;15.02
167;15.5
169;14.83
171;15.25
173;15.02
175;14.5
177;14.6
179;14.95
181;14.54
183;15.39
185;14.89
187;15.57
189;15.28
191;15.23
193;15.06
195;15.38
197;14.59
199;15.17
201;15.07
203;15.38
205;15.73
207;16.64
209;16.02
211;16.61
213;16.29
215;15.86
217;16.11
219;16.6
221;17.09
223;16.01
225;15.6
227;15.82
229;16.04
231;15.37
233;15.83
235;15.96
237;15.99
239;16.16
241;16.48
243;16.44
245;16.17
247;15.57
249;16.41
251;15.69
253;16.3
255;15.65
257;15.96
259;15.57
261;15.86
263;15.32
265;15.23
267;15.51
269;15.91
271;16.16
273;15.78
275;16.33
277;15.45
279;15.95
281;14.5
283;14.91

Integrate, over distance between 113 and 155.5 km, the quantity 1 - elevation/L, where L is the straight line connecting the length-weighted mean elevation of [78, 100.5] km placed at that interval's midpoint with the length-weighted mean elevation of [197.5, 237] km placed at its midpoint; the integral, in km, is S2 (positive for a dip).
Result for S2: 6.5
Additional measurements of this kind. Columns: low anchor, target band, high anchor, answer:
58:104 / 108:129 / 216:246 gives 2.67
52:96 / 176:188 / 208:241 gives 0.53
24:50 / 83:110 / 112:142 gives -3.68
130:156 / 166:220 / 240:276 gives -3.72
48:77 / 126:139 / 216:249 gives 2.55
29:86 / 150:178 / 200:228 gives 1.11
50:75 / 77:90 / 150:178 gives -0.40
